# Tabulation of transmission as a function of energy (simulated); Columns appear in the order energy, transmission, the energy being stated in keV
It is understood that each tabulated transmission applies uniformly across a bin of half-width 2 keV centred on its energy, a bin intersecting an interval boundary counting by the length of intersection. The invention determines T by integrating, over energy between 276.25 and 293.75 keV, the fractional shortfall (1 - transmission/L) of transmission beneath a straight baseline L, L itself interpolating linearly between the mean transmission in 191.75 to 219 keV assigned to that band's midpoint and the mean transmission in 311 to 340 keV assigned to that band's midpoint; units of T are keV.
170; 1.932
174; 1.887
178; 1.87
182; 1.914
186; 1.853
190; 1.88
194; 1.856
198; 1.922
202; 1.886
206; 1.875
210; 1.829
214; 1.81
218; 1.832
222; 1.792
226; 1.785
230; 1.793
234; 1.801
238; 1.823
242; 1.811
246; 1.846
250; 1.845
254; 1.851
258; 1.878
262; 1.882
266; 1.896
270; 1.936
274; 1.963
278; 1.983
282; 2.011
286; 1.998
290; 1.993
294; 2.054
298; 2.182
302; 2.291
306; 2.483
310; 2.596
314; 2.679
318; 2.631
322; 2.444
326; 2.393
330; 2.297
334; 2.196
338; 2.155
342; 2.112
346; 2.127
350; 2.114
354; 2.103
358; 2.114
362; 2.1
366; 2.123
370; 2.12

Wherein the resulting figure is 1.7 keV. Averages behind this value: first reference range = 1.86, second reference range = 2.41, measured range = 2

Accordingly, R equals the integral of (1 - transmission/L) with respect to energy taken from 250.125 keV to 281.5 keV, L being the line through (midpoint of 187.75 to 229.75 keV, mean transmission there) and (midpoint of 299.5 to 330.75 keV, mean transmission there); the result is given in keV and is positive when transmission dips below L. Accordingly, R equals 3.9 keV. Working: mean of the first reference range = 1.84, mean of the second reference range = 2.48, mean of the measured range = 1.91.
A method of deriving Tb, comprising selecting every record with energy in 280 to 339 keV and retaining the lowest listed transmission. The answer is 1.993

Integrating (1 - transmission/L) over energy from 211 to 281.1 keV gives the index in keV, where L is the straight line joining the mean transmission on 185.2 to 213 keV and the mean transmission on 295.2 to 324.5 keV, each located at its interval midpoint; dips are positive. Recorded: 8.6 keV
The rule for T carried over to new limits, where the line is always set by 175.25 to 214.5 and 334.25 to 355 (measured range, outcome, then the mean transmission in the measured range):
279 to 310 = -1.9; 2.17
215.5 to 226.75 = 0.7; 1.81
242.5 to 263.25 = 1.2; 1.86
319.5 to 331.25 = -1.7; 2.39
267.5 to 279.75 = 0.3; 1.96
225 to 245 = 1.4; 1.81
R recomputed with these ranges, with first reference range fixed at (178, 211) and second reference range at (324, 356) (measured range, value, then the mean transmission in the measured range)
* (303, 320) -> -3.62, 2.58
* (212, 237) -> 1.78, 1.8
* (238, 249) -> 0.85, 1.83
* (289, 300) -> 0.03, 2.08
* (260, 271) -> 0.69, 1.9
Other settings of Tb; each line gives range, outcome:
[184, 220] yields 1.81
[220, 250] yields 1.785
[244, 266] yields 1.845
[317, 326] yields 2.393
